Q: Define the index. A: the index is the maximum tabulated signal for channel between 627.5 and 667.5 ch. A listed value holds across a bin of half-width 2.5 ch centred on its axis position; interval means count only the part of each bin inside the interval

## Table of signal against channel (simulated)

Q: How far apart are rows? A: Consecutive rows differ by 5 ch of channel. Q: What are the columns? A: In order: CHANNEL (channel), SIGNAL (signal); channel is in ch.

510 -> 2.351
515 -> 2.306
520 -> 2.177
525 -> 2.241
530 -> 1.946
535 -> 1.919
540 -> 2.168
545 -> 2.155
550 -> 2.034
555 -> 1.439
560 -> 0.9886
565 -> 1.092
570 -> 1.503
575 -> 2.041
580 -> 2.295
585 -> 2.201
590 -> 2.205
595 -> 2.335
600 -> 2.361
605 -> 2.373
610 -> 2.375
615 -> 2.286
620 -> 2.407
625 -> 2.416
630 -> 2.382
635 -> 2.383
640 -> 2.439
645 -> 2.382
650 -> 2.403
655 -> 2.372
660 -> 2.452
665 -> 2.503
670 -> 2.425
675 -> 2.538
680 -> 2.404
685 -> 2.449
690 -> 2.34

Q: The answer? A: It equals 2.503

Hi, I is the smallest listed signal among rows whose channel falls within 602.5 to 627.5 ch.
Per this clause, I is 2.286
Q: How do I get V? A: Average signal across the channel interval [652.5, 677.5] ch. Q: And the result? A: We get 2.46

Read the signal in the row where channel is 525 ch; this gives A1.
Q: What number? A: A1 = 2.241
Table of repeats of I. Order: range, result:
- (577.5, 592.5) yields 2.201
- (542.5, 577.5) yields 0.9886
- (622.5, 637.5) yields 2.382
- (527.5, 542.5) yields 1.919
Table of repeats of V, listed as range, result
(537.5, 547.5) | 2.16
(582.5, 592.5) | 2.2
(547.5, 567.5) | 1.39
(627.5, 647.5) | 2.4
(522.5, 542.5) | 2.07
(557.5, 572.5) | 1.19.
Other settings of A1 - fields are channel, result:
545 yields 2.155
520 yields 2.177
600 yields 2.361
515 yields 2.306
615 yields 2.286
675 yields 2.538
